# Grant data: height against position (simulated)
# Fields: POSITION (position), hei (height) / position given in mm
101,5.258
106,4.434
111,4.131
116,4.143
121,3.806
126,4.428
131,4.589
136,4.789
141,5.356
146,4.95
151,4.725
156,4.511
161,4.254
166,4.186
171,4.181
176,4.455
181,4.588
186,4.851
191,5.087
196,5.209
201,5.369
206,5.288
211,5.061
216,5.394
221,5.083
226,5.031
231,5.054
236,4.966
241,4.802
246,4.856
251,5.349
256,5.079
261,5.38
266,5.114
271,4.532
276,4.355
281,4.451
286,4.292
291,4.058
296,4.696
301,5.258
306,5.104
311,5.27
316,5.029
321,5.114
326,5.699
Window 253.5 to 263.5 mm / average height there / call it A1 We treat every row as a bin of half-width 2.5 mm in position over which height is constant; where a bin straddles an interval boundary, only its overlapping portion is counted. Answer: 5.23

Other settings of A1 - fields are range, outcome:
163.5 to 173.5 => 4.18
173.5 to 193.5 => 4.75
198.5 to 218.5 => 5.28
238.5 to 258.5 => 5.02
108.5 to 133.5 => 4.22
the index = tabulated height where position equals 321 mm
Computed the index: 5.114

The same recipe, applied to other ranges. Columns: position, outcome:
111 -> 4.131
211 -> 5.061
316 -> 5.029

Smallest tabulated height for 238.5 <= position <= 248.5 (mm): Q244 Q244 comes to 4.802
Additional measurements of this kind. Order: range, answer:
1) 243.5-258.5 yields 4.856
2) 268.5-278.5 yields 4.355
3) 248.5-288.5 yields 4.292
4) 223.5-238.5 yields 4.966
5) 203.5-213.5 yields 5.061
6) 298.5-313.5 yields 5.104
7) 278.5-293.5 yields 4.058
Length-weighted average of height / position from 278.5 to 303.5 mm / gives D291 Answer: 4.55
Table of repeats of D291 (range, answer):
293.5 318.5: 5.07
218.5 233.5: 5.06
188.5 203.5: 5.22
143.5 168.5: 4.53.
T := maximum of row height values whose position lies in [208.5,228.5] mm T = 5.394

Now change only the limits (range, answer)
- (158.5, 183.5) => 4.588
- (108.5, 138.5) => 4.789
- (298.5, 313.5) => 5.27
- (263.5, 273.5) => 5.114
